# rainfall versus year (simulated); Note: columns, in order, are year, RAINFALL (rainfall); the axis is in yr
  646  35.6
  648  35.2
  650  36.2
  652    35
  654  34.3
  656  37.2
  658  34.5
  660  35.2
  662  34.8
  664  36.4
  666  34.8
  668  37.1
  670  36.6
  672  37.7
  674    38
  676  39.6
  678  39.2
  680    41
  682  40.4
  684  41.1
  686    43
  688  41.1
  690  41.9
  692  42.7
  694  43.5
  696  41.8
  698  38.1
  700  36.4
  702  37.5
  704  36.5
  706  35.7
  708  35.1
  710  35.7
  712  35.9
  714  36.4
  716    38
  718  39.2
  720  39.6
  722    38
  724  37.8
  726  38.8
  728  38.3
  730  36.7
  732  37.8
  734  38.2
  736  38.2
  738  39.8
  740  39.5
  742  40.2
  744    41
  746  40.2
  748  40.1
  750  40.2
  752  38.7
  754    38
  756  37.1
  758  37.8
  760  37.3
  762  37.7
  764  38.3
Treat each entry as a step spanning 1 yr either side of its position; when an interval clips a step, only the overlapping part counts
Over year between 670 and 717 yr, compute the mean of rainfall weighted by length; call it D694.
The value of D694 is 38.9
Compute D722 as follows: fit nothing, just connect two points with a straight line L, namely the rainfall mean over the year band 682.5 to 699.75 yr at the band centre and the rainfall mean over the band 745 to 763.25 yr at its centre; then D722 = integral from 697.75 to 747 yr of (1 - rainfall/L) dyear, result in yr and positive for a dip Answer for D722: 2.5 yr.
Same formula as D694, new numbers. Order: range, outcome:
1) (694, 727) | 37.7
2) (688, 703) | 40.3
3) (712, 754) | 38.7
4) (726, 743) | 38.6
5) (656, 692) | 38.5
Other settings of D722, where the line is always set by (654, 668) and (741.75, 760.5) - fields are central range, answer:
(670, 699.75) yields -3.22 yr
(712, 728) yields -0.12 yr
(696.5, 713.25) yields 0.32 yr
